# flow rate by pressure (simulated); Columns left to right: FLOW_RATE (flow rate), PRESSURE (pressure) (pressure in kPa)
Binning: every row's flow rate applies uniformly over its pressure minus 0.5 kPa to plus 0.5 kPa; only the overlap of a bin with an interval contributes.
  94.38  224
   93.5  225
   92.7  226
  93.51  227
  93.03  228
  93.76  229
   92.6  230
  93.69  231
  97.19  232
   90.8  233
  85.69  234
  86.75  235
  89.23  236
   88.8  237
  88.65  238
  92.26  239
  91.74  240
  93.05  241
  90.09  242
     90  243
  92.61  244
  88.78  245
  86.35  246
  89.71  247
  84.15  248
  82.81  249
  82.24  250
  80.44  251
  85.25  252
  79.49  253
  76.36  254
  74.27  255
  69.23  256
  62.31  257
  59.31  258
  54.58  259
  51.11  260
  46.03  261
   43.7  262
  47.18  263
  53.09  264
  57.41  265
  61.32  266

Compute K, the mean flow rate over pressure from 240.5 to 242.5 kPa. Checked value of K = 91.6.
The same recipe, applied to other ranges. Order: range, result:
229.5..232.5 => 94.5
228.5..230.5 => 93.2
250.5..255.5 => 79.2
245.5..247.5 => 88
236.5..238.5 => 88.7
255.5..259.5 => 61.4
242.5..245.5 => 90.5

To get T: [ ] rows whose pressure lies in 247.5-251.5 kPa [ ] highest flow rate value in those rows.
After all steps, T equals 84.15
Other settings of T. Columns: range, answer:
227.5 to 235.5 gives 97.19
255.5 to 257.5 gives 69.23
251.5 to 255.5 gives 85.25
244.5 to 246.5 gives 88.78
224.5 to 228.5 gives 93.51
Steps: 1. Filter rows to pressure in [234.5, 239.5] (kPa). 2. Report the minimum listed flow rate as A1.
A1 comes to 86.75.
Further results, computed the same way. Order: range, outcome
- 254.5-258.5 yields 59.31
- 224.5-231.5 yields 92.6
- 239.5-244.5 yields 90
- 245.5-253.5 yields 79.49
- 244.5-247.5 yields 86.35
